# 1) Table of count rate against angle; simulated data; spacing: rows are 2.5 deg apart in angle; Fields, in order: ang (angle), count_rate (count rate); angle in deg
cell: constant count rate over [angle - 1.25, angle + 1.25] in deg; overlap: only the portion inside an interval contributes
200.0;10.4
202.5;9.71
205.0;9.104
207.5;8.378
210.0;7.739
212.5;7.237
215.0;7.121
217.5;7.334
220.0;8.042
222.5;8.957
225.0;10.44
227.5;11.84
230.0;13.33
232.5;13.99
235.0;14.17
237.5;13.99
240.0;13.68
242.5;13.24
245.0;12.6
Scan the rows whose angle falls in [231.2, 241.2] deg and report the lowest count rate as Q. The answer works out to 13.68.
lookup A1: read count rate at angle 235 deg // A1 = 14.17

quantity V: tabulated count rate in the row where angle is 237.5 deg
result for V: 13.99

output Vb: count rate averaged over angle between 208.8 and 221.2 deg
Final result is 7.49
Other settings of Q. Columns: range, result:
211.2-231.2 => 7.121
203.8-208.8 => 8.378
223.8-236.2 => 10.44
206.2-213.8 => 7.237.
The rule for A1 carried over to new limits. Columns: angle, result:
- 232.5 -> 13.99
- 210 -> 7.739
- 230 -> 13.33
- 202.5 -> 9.71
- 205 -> 9.104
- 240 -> 13.68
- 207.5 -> 8.378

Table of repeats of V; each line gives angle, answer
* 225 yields 10.44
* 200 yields 10.4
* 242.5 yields 13.24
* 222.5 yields 8.957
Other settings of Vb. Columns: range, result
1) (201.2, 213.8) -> 8.44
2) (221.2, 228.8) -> 10.4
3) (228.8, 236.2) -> 13.8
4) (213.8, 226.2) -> 8.38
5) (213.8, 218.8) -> 7.24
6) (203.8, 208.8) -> 8.73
